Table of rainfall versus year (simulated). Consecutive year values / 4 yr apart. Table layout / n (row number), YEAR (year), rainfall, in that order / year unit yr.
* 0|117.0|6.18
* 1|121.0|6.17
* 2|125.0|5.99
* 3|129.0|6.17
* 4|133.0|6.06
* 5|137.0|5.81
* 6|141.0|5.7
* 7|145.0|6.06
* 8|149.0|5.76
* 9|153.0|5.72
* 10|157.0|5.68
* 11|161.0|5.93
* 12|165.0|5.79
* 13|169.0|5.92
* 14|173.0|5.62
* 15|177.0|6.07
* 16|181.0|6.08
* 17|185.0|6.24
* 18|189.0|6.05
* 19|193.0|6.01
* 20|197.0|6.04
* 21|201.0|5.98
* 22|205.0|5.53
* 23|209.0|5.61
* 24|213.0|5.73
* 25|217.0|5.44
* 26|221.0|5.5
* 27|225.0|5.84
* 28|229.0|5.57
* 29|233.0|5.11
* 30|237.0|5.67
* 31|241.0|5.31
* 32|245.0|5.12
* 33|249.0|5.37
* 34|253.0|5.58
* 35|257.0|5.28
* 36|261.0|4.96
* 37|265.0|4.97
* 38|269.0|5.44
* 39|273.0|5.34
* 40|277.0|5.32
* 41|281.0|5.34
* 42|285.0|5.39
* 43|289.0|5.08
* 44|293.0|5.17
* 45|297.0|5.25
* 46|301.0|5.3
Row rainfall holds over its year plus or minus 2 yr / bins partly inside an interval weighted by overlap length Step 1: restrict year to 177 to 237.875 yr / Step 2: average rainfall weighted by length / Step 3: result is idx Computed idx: 5.77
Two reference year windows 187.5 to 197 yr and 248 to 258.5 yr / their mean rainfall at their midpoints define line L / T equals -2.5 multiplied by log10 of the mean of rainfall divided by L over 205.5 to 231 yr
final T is 0.03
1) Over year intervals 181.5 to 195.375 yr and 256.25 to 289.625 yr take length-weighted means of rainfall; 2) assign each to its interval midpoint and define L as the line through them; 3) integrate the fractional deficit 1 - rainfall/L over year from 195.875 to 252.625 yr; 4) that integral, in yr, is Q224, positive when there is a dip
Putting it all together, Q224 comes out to 1.8 yr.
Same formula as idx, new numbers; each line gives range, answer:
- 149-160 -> 5.73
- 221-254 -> 5.45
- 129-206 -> 5.91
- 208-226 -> 5.61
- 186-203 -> 6.03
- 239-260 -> 5.31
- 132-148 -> 5.89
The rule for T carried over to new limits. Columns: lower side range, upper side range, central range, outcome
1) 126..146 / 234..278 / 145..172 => 0.00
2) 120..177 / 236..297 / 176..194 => -0.07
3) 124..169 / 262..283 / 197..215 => -0.03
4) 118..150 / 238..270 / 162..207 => -0.05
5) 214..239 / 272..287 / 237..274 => 0.03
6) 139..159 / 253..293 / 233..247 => 0.01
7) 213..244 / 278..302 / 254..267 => 0.05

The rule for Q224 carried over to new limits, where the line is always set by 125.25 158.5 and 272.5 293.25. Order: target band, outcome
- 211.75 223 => 0.0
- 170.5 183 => -0.4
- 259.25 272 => 0.5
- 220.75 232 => -0.2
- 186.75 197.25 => -0.7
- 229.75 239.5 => 0.1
